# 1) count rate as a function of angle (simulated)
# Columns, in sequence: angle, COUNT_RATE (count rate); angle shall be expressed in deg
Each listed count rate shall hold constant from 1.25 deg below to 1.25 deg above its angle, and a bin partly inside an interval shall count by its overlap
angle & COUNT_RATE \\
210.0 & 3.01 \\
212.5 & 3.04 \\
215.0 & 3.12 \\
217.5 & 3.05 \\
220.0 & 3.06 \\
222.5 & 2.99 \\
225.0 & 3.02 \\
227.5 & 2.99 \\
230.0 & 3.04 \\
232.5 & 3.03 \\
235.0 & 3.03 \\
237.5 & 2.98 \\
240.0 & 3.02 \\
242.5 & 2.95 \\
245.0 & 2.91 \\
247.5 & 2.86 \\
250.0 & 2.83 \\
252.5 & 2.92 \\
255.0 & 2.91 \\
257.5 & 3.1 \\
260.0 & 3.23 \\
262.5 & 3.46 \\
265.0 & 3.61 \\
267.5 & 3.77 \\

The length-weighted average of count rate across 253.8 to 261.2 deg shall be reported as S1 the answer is 3.08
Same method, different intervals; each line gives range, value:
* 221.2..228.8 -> 3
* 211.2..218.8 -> 3.07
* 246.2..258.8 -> 2.93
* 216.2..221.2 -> 3.06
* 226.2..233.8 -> 3.02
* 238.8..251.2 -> 2.91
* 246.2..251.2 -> 2.85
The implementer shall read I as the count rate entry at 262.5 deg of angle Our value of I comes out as 3.46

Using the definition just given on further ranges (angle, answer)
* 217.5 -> 3.05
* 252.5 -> 2.92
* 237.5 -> 2.98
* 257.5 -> 3.1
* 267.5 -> 3.77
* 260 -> 3.23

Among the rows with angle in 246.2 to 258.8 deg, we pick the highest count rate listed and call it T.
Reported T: 3.1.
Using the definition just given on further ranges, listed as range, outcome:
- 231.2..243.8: 3.03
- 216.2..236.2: 3.06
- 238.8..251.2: 3.02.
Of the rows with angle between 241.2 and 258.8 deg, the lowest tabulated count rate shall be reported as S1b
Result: 2.83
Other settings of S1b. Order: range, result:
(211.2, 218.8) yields 3.04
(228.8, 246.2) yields 2.91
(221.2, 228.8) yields 2.99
